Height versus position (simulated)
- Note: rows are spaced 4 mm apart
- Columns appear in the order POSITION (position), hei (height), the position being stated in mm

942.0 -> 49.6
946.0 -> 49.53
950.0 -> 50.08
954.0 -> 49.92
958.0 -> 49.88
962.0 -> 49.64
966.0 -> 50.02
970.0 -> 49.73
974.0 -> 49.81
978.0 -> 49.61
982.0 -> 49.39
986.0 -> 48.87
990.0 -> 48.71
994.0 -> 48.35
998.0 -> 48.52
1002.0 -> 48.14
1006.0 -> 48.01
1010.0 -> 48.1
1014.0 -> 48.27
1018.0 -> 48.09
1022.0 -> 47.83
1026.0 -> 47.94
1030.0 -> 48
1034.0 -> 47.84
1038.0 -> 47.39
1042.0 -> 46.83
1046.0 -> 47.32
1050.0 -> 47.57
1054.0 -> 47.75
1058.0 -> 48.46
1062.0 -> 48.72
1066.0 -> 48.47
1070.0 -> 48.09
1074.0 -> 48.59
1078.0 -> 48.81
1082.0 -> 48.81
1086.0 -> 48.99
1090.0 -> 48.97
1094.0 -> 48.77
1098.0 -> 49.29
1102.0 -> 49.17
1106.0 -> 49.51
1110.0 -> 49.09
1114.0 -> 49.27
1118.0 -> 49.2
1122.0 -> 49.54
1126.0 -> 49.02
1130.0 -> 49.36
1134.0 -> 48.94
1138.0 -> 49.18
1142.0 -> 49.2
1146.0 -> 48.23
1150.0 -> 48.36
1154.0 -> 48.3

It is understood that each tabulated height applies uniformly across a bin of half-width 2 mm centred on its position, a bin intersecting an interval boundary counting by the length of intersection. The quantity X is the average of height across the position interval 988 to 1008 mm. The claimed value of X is 48.3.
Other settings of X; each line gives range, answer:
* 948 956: 50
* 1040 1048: 47.1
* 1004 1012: 48.1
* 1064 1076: 48.4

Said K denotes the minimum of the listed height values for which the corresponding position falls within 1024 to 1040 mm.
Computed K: 47.39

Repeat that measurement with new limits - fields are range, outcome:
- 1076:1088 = 48.81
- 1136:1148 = 48.23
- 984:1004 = 48.14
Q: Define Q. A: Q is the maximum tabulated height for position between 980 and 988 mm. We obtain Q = 49.39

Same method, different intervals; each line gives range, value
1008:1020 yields 48.27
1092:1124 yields 49.54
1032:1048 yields 47.84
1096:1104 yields 49.29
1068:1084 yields 48.81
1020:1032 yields 48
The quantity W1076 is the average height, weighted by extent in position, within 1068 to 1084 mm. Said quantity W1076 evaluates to 48.6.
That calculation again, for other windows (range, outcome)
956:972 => 49.8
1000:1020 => 48.1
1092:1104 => 49.1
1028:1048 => 47.5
